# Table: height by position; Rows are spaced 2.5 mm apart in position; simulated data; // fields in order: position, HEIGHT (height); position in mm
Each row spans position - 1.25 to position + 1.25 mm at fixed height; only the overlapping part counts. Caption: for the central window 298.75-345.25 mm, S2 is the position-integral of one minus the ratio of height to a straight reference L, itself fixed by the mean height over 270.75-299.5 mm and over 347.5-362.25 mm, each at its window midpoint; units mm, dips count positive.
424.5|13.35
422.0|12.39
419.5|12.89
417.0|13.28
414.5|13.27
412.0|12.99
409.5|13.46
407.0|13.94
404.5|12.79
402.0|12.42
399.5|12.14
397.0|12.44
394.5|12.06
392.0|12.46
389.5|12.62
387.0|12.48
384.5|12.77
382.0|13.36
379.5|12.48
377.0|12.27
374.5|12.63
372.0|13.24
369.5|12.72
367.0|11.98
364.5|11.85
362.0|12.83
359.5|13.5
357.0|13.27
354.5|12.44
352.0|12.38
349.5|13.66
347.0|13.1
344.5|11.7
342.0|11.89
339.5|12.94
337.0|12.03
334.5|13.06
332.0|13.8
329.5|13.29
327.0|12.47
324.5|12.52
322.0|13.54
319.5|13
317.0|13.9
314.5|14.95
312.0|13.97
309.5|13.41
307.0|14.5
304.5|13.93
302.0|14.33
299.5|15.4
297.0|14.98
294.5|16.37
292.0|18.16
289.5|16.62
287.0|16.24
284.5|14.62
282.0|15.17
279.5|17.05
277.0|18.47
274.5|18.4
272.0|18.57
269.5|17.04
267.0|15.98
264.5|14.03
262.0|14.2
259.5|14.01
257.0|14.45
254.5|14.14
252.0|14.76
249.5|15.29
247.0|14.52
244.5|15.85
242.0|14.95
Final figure 4.3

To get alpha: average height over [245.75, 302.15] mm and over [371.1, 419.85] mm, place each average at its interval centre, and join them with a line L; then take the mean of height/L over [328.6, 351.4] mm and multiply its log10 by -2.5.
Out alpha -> 0.11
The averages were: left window 15.8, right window 12.8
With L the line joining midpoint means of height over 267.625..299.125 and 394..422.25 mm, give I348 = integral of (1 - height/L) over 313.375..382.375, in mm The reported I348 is 8.7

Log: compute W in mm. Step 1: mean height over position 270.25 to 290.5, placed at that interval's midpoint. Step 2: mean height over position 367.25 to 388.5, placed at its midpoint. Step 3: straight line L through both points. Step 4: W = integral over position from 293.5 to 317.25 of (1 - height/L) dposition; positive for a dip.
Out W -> 1.9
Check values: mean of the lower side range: 16.9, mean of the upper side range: 12.7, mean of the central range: 14.6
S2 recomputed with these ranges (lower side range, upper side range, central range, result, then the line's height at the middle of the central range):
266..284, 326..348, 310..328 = 0.7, 14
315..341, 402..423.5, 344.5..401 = 1.9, 13.1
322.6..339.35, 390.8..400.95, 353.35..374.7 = -0.2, 12.6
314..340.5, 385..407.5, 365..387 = 0.2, 12.7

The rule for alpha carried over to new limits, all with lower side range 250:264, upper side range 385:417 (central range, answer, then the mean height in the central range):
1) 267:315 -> -0.14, 15.9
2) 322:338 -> 0.05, 12.9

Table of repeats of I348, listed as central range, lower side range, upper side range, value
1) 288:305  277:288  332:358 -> -0.49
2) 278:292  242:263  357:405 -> -2.01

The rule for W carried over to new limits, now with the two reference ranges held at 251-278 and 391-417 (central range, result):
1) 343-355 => 1.2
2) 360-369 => 0.9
